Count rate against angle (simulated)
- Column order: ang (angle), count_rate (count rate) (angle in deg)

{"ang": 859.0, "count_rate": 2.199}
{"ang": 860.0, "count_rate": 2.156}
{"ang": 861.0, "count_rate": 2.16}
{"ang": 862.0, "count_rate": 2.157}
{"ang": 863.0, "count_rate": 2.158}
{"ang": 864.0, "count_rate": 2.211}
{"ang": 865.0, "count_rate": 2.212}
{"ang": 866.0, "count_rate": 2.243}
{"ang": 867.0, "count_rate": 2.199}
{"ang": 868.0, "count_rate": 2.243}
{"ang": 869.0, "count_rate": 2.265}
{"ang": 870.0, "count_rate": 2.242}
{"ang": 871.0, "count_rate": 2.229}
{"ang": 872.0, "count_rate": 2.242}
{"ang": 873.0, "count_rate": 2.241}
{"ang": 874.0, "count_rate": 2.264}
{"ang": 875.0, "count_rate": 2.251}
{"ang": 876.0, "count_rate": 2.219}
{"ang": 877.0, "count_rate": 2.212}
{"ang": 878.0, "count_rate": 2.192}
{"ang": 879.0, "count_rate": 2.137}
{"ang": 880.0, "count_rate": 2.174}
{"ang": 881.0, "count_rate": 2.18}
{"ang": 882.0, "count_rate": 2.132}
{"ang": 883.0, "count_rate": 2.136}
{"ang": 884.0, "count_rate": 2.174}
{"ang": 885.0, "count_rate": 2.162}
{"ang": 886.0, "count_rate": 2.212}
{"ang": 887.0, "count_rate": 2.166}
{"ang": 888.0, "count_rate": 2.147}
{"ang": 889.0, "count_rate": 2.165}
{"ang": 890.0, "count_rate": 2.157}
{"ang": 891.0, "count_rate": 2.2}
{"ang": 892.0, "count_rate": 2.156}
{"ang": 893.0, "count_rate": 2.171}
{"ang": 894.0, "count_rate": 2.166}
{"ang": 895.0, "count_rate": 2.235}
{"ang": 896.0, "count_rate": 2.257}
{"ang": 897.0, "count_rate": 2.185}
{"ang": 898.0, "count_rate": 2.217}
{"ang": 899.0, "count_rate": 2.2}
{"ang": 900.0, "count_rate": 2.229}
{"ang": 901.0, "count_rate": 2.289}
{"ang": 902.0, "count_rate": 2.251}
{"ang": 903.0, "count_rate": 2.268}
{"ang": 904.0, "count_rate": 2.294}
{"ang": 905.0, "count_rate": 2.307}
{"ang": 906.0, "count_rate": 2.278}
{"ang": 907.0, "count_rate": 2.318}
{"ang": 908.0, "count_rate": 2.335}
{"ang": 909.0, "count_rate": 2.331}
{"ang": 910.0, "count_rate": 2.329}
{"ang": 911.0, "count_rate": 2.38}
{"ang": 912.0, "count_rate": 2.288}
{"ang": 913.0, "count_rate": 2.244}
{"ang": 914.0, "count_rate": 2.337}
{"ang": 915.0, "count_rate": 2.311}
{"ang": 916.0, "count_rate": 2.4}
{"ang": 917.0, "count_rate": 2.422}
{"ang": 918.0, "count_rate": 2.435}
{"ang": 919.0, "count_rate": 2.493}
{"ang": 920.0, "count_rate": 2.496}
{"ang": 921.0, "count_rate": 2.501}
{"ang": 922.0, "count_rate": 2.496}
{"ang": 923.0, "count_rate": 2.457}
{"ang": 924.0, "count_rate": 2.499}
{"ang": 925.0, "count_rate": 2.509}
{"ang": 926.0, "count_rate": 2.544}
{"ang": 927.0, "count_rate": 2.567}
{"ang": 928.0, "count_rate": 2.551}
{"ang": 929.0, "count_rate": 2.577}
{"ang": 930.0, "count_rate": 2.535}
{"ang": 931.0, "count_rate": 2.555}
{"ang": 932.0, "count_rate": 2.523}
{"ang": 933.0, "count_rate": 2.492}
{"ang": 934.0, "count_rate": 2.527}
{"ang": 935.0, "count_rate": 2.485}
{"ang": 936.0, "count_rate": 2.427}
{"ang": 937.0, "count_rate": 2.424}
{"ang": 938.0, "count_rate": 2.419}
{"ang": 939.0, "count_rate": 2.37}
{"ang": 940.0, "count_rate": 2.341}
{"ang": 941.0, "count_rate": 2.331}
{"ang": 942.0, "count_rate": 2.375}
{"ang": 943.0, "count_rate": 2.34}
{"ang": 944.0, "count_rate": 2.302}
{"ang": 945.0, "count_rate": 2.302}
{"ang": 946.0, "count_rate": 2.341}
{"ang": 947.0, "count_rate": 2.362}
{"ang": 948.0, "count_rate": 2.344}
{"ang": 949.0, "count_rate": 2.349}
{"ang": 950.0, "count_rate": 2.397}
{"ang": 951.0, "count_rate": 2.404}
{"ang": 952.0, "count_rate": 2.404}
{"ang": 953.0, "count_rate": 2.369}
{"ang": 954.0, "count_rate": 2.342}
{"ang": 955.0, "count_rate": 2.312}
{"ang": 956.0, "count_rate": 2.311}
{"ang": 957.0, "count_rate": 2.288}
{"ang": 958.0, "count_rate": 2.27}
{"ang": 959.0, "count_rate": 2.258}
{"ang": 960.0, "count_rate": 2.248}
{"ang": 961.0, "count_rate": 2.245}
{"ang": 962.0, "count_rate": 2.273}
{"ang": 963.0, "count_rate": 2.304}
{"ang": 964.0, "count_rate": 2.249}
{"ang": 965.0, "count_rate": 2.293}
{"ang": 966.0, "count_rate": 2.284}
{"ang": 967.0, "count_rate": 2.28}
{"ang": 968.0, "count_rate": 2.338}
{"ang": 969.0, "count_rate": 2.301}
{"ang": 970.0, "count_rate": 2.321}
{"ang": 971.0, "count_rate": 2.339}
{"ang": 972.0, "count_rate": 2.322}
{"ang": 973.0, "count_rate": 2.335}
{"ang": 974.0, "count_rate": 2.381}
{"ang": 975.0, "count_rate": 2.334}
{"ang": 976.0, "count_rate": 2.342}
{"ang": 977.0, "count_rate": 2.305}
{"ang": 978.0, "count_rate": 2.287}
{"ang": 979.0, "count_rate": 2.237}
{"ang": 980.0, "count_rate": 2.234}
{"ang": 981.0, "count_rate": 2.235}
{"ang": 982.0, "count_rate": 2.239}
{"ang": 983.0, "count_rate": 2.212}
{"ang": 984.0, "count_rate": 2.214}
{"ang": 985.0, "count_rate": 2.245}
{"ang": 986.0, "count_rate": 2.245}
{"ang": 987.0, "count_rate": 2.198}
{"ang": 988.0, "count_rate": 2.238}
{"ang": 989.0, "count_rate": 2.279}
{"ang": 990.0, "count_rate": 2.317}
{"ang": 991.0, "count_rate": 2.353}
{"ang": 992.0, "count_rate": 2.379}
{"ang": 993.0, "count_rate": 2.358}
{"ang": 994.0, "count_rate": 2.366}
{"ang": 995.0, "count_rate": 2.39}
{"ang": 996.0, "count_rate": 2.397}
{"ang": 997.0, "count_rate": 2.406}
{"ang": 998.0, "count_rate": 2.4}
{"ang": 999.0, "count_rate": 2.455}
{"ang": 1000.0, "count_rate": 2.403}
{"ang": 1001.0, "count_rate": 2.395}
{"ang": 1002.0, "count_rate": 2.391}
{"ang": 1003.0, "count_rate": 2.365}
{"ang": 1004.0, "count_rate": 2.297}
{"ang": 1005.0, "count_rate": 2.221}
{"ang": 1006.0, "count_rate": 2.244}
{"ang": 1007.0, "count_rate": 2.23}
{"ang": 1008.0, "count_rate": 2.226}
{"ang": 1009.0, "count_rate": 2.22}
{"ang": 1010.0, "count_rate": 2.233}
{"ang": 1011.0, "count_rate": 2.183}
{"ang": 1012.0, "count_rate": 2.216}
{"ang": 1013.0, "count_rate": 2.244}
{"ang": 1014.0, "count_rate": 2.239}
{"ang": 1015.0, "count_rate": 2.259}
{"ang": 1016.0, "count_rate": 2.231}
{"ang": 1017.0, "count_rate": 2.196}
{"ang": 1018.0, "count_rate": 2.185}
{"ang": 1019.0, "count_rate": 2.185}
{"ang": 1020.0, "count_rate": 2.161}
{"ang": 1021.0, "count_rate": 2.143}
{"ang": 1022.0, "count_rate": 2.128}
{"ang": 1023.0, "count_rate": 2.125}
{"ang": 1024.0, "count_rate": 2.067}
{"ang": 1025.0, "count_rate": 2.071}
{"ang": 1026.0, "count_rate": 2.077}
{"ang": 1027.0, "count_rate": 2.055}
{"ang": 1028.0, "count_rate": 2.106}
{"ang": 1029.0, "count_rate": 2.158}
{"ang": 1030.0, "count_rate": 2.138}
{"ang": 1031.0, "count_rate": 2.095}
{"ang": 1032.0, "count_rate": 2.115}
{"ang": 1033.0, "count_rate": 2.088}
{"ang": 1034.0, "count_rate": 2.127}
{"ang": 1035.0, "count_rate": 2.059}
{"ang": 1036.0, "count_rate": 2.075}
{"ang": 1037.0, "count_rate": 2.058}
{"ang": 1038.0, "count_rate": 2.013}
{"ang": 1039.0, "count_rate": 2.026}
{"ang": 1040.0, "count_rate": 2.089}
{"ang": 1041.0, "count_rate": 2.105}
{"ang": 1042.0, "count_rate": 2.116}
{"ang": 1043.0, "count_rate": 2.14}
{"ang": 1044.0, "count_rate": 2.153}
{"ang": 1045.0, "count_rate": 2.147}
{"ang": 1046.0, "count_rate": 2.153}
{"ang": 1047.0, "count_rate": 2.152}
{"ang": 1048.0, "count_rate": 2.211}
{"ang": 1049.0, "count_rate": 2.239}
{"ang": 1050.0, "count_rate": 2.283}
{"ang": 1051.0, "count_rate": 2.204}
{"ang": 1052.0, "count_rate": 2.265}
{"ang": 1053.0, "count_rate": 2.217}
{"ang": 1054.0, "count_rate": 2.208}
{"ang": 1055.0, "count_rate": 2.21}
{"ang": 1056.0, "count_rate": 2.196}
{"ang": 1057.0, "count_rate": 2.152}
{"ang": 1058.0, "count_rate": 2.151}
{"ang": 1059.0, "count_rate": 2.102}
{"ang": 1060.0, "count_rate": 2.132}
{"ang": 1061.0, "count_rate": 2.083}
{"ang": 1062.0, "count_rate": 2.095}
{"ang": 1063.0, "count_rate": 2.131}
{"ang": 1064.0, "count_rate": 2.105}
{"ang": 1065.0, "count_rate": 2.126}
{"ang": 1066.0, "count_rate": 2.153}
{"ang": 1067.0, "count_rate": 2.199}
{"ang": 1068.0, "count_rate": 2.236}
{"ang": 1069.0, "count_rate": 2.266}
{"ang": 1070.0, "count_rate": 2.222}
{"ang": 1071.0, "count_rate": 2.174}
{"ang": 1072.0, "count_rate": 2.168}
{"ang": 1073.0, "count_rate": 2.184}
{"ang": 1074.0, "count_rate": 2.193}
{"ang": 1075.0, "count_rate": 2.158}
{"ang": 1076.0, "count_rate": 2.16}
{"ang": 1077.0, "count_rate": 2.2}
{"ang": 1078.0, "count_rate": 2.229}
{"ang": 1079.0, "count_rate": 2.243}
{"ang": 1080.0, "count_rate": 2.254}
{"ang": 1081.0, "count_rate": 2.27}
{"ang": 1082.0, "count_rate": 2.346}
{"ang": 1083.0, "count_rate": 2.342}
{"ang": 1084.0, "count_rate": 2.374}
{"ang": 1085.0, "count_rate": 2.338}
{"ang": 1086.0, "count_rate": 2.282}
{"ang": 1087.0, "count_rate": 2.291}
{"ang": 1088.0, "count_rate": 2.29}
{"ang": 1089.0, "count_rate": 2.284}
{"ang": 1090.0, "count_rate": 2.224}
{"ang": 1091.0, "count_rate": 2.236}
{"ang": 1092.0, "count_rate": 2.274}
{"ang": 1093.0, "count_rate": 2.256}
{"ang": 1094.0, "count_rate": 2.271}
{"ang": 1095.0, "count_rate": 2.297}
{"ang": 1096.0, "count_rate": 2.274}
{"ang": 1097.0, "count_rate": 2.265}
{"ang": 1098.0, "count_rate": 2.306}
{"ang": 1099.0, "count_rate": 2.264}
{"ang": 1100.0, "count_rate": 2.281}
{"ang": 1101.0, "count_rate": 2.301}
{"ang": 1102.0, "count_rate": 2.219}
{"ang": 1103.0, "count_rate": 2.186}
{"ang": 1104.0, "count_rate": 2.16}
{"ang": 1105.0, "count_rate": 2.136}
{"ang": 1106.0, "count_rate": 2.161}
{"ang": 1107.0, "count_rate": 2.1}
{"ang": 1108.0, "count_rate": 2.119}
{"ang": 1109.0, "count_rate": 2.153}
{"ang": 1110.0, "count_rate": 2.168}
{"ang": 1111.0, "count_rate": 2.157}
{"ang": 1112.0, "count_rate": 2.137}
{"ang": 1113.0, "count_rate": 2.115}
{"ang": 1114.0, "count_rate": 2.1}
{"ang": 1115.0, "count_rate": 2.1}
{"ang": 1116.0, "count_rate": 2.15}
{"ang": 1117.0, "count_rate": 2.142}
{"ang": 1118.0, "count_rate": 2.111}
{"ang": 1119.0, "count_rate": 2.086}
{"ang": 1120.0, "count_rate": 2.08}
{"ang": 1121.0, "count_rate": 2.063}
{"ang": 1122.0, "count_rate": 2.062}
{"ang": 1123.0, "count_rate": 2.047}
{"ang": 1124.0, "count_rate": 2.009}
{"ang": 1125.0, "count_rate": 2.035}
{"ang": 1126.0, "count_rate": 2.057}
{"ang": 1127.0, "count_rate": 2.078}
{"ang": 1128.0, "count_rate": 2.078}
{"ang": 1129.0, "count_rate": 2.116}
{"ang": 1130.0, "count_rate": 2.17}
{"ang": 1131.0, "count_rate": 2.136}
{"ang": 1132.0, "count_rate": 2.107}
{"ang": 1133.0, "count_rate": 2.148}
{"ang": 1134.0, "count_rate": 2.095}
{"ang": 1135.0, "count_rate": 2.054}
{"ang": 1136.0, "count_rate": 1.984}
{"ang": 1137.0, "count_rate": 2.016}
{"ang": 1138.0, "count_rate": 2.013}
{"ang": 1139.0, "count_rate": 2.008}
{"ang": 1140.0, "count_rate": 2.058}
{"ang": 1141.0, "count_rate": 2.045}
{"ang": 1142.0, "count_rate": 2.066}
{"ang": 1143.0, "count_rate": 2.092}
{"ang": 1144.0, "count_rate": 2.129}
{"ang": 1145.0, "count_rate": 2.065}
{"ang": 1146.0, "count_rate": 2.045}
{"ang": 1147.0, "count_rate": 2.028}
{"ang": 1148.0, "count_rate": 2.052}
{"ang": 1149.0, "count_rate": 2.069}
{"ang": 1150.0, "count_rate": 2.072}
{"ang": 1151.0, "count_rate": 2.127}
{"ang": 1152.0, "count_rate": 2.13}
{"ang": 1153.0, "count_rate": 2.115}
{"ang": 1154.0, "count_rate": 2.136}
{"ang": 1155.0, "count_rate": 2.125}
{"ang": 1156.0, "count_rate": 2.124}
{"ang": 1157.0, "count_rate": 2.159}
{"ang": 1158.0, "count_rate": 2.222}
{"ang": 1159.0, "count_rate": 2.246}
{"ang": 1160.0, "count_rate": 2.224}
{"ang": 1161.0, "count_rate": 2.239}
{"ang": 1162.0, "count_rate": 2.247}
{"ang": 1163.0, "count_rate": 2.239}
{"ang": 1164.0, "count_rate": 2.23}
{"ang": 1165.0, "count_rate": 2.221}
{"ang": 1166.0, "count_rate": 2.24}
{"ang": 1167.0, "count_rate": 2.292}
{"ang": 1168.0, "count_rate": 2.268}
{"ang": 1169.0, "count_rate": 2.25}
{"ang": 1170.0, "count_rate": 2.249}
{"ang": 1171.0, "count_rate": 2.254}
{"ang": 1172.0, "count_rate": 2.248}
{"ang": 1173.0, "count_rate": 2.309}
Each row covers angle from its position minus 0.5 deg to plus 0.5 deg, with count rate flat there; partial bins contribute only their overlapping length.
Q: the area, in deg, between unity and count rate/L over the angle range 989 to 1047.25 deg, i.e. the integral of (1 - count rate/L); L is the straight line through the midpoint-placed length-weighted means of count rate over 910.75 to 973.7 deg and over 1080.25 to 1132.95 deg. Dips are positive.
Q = 2.2 deg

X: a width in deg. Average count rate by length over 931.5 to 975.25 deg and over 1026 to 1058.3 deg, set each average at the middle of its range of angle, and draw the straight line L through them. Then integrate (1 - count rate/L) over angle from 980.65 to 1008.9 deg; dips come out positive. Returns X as -0.8 deg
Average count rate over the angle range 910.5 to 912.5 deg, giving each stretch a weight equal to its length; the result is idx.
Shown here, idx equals 2.33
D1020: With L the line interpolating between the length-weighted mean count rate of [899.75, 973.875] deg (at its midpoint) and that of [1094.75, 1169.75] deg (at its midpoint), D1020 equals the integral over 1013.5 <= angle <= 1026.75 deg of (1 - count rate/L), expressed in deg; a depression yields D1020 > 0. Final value 0.67 deg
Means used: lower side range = 2.37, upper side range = 2.14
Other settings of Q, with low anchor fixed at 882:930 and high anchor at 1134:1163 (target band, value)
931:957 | -1.2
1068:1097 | -1.2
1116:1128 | 0.3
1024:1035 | 0.5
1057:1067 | 0.3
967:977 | -0.3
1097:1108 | -0.3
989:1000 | -0.7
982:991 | 0.0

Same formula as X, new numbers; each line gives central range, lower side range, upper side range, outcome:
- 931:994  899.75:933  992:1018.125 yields 0.7 deg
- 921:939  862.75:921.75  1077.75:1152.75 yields -2.1 deg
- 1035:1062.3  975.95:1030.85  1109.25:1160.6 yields 0.6 deg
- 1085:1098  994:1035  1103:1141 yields -0.9 deg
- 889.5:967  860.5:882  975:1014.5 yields -3.5 deg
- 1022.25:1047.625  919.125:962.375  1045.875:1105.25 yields 2.0 deg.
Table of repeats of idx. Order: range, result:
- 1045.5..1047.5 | 2.15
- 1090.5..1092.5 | 2.25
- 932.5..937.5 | 2.47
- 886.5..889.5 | 2.16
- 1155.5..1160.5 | 2.2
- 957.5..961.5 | 2.26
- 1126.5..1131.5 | 2.12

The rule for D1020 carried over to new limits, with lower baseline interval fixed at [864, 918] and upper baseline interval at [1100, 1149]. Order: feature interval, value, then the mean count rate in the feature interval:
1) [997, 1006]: -0.8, 2.36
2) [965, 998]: -1.8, 2.3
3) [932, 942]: -1.0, 2.43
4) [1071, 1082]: -0.4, 2.21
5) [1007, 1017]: -0.3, 2.23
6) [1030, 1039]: 0.3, 2.08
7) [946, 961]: -0.9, 2.33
